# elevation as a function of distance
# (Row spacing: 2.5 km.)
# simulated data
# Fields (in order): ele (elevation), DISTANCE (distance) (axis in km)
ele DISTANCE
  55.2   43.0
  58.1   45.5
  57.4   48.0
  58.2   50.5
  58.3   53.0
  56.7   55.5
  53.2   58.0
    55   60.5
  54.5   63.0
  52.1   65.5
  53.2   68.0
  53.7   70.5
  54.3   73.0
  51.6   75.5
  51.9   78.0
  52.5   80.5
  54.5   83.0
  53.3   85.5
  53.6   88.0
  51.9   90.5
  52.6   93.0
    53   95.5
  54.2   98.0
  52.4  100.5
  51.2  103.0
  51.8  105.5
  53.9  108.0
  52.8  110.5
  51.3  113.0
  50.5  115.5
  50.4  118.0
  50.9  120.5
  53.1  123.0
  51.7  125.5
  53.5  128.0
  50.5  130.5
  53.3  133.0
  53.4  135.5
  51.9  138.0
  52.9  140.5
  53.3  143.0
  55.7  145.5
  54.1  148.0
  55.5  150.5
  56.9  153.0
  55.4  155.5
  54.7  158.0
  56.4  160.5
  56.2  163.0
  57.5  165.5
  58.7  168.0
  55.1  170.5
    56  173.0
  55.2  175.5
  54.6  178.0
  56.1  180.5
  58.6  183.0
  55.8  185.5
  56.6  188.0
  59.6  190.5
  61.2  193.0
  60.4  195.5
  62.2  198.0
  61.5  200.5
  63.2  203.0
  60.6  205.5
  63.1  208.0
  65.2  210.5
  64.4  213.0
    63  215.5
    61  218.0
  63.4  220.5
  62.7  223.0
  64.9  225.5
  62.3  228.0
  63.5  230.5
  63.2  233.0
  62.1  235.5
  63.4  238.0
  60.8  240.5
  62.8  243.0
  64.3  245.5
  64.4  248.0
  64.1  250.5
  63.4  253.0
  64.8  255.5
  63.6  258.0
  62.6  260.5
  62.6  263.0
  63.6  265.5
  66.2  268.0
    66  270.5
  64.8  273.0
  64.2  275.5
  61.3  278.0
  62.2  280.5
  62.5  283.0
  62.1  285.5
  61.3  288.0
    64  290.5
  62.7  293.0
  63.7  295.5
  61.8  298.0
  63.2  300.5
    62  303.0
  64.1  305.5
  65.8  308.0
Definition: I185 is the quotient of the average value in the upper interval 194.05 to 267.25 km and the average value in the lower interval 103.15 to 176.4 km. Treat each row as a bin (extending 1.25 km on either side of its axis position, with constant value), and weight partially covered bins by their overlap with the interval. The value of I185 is 1.17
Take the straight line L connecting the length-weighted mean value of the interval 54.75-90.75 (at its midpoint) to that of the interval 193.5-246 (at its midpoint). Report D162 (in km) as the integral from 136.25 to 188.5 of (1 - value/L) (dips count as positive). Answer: 3.1 km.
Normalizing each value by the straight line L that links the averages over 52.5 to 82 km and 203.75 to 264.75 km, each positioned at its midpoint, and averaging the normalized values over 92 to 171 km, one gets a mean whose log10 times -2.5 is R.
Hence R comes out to 0.08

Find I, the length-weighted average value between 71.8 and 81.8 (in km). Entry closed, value 52.6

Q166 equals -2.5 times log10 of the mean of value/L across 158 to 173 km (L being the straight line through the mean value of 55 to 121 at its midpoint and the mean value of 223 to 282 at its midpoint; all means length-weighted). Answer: 0.02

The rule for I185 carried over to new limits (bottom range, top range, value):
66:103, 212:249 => 1.19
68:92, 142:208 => 1.08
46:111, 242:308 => 1.18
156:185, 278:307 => 1.11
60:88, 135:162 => 1.02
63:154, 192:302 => 1.19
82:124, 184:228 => 1.18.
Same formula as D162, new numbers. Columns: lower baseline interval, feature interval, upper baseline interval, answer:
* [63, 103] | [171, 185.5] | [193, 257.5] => 0.89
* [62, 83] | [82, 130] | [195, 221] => 2.57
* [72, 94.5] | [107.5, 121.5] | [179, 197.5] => 0.77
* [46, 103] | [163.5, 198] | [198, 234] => 1.85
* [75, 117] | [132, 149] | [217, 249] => 0.74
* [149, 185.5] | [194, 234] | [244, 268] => -1.71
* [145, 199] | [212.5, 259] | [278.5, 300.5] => -2.55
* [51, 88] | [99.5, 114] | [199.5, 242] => 1.01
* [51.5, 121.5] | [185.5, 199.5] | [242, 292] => -0.10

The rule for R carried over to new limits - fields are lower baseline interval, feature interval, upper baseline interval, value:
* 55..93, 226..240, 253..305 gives -0.032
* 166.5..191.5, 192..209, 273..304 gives -0.071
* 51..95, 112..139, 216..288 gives 0.094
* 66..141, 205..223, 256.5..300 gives -0.066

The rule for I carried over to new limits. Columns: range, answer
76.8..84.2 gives 53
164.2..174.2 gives 56.8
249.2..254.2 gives 63.8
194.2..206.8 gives 61.6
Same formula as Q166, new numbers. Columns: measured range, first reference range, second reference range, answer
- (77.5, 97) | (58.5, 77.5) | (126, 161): 0.01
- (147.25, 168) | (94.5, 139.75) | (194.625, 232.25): 0.01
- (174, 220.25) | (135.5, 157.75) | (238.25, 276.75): -0.03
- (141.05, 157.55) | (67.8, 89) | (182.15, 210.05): 0.05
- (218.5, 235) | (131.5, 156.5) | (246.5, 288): -0.05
